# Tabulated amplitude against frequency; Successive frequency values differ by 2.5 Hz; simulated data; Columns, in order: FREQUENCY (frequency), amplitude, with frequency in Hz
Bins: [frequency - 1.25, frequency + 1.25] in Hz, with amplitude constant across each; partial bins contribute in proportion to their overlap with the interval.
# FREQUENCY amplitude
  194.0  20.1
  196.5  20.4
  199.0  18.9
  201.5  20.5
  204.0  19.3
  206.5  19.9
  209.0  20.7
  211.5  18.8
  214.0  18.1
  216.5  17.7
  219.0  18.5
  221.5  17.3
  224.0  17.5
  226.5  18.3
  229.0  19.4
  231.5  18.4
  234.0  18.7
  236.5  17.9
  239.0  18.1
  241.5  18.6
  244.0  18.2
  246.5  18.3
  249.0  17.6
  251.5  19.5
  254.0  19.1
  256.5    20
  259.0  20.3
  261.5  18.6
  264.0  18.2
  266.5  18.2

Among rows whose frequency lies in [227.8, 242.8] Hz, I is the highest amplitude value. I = 19.4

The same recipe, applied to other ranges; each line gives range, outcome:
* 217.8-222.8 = 18.5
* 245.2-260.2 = 20.3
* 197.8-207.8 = 20.5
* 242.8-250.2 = 18.3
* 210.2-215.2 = 18.8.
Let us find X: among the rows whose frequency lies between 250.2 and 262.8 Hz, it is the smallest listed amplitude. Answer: 18.6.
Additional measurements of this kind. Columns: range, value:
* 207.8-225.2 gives 17.3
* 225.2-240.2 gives 17.9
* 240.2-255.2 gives 17.6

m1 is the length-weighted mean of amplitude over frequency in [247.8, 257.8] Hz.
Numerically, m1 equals 19.1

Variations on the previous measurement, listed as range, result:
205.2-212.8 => 19.8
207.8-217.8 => 18.8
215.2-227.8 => 17.9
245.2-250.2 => 18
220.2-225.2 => 17.4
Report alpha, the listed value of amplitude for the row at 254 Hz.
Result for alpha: 19.1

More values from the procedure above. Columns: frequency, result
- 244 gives 18.2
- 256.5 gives 20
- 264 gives 18.2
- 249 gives 17.6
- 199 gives 18.9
